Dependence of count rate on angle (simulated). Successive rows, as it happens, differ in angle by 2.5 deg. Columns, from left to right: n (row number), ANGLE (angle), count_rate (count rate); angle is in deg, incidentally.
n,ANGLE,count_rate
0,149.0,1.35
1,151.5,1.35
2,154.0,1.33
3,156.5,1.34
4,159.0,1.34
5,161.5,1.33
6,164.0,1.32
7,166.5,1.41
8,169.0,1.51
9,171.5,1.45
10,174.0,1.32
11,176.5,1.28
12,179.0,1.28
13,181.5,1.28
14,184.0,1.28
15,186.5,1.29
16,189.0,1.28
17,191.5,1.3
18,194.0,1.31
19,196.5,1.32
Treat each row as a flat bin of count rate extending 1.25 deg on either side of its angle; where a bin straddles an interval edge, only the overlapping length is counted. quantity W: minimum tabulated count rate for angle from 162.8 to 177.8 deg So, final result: 1.28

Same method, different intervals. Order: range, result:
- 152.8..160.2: 1.33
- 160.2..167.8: 1.32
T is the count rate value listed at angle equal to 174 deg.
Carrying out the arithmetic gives 1.32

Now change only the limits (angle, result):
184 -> 1.28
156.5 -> 1.34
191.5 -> 1.3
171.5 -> 1.45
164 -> 1.32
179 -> 1.28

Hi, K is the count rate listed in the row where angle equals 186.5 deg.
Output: 1.29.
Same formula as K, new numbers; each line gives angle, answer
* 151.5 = 1.35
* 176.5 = 1.28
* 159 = 1.34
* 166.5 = 1.41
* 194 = 1.31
